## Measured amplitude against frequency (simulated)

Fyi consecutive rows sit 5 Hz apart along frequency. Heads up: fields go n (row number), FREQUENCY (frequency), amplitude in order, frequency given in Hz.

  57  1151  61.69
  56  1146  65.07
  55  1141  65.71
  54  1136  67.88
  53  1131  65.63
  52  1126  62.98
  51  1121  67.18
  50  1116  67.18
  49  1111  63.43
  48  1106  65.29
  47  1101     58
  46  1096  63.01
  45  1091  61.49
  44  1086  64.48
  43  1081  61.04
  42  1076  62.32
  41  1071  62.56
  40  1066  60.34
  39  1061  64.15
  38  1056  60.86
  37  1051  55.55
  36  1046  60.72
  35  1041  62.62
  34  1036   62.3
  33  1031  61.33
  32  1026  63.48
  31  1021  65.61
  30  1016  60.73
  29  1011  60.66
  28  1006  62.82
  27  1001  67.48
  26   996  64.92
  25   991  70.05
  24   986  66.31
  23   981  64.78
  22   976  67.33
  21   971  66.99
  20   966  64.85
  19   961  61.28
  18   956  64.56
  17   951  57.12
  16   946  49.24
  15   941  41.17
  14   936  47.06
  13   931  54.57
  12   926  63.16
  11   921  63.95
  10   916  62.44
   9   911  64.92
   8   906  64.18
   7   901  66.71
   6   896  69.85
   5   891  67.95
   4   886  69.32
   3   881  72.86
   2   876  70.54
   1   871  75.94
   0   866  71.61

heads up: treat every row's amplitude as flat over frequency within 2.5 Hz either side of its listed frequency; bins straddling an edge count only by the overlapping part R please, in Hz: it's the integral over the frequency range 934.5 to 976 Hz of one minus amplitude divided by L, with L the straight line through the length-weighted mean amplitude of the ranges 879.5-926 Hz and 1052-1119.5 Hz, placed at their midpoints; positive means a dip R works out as 5.1 Hz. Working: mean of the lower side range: 66.6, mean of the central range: 57.4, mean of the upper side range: 62.5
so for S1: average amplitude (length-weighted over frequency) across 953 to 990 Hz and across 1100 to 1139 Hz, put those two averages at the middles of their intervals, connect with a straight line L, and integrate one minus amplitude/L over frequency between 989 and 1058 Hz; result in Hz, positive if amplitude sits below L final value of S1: 2.5 Hz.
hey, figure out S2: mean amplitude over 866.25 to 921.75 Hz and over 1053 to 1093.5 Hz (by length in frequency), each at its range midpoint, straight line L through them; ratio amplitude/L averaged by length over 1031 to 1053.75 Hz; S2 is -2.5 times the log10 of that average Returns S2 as 0.05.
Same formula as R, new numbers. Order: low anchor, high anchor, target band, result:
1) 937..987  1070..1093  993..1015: -1.16 Hz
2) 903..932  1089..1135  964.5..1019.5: -1.76 Hz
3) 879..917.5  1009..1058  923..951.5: 5.96 Hz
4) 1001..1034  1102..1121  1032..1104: 2.88 Hz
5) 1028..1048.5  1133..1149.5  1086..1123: 0.46 Hz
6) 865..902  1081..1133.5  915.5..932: 1.90 Hz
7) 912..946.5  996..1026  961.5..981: -2.00 Hz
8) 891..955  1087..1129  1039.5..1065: 0.66 Hz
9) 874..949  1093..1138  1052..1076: 0.81 Hz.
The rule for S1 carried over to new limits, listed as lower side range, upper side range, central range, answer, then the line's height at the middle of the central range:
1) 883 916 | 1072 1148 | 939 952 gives 3.47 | 66.3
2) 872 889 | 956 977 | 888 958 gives 8.63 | 68.1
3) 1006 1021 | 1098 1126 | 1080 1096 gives 0.25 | 63.5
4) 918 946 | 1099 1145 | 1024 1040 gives -0.74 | 59.6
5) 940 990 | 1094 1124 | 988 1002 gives -1.28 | 61.8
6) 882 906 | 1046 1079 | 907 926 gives 1.01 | 67.3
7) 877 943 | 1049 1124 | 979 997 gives -1.20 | 62.5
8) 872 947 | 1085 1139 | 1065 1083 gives 0.62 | 63.9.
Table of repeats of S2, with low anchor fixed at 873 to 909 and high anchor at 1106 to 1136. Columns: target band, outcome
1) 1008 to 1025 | 0.08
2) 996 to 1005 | 0.02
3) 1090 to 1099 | 0.06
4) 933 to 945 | 0.45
